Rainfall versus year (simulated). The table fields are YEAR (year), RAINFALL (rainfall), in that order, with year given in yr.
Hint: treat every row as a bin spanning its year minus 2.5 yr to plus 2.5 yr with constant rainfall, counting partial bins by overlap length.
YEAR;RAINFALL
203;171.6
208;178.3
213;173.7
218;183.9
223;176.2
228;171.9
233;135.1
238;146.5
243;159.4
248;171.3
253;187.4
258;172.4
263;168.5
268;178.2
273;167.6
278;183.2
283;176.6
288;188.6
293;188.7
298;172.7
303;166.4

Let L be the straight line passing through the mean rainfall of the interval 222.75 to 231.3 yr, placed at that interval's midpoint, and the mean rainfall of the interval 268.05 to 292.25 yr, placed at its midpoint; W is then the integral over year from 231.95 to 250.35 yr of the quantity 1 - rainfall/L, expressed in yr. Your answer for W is 1.9 yr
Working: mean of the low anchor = 170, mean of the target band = 154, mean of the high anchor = 180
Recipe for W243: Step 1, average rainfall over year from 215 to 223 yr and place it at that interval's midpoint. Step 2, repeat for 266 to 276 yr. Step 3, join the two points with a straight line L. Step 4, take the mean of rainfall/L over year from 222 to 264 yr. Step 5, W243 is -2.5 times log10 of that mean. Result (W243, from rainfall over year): 0.08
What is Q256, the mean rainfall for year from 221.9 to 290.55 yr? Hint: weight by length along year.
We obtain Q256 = 170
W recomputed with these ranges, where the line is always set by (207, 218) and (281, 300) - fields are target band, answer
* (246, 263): 0.38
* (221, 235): 1.33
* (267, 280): 0.37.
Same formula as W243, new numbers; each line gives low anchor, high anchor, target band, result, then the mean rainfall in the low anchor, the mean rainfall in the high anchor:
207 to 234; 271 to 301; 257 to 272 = 0.03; 171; 180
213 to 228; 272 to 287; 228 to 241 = 0.20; 178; 178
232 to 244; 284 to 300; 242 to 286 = -0.07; 147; 183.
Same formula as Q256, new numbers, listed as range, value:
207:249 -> 166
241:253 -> 170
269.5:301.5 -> 179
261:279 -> 174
